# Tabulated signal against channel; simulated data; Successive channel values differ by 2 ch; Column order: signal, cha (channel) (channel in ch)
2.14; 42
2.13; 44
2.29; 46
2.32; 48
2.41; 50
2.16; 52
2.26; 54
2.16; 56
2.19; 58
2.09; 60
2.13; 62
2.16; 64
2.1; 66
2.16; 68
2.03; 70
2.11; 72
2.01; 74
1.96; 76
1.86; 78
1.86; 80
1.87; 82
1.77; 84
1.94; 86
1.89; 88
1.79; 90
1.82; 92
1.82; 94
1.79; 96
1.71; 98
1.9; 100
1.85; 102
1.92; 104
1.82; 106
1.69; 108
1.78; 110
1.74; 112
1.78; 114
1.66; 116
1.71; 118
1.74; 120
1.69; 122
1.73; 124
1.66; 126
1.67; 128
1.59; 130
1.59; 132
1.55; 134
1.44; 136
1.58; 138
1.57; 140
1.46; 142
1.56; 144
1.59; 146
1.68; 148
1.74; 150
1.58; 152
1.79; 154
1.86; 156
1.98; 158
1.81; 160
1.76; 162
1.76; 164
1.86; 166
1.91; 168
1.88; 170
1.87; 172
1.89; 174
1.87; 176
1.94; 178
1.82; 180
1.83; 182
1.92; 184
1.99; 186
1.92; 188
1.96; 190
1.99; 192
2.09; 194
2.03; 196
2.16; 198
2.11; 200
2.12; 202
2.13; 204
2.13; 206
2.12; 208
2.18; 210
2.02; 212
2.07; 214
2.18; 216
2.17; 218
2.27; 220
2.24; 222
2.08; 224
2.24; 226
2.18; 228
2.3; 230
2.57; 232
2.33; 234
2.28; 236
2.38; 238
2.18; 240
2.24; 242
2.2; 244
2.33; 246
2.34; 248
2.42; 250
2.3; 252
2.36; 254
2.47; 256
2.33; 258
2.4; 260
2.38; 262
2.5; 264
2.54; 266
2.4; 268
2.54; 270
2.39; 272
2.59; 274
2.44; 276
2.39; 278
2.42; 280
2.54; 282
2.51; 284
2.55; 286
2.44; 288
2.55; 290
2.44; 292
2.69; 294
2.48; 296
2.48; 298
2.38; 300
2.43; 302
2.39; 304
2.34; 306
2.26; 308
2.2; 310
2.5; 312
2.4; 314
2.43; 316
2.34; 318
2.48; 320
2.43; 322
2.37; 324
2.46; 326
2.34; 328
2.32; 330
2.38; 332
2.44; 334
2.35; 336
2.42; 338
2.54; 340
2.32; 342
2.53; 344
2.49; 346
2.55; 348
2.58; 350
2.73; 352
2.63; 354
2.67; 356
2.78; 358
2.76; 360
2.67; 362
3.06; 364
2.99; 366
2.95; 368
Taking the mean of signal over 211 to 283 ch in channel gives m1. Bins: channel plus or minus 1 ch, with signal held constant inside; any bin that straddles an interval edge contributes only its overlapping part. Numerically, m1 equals 2.33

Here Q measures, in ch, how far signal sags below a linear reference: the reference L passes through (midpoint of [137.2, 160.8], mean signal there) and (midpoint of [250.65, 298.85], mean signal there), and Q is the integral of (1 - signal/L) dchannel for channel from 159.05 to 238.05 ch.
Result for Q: -2.51 ch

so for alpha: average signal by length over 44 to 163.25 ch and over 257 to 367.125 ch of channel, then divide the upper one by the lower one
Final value 1.3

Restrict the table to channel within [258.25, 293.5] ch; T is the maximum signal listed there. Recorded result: 2.59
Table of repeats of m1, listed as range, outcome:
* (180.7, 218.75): 2.06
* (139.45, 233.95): 1.97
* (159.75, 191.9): 1.88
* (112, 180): 1.72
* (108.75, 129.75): 1.71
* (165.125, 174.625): 1.88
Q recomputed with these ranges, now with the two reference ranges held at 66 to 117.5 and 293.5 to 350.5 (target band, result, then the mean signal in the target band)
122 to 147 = 4.83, 1.59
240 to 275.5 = -1.94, 2.39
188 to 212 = 0.50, 2.08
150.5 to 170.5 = 2.12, 1.82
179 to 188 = 0.83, 1.89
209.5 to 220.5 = 0.11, 2.14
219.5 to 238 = -0.73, 2.28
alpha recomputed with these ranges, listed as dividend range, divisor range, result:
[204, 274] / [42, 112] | 1.15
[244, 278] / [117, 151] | 1.49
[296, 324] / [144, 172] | 1.34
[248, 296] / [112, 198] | 1.39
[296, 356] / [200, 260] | 1.08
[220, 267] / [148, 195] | 1.25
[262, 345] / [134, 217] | 1.30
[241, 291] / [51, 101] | 1.22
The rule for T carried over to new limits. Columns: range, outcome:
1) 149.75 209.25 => 2.16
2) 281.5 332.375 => 2.69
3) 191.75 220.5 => 2.27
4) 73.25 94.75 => 2.01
